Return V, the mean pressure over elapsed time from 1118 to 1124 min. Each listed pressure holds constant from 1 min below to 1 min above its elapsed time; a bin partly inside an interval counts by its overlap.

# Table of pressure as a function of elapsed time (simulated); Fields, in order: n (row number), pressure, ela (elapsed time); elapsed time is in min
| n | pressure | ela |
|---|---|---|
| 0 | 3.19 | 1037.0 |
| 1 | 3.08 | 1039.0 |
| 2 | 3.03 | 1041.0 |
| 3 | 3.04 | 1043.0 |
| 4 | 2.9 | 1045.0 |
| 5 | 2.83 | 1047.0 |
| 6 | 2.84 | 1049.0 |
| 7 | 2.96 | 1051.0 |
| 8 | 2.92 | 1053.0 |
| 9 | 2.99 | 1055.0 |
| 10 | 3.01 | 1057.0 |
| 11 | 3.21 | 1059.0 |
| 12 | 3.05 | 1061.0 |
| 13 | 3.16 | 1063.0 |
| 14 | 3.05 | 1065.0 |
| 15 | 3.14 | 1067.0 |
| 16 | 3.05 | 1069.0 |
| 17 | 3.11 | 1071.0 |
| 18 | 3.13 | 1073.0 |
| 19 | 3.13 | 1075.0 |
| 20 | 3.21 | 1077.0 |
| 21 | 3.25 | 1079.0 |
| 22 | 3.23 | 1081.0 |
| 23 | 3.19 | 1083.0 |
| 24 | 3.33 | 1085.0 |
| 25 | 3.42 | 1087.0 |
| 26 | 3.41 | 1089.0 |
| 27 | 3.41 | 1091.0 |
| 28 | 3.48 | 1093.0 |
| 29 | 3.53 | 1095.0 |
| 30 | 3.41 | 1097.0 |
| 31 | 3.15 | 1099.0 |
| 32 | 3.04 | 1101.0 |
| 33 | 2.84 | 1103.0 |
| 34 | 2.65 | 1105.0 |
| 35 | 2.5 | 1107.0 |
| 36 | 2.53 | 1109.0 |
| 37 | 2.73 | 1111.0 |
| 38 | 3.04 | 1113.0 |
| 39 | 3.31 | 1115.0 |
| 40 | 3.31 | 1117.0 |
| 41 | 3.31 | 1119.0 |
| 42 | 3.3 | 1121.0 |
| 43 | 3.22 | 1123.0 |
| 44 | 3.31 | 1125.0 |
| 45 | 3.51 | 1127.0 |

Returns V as 3.28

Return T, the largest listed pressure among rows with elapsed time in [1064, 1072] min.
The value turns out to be 3.14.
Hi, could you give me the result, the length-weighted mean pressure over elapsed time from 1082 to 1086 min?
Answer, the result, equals 3.26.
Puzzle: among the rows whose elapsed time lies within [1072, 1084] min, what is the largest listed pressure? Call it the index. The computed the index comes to 3.25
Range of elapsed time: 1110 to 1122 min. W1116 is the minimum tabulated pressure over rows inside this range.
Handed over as 2.73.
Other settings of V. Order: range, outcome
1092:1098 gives 3.47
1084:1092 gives 3.39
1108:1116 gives 2.9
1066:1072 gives 3.1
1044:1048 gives 2.87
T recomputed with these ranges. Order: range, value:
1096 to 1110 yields 3.41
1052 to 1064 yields 3.21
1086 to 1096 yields 3.53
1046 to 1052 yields 2.96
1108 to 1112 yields 2.73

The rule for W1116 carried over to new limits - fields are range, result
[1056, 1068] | 3.01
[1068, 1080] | 3.05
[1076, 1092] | 3.19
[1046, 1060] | 2.83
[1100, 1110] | 2.5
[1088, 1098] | 3.41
